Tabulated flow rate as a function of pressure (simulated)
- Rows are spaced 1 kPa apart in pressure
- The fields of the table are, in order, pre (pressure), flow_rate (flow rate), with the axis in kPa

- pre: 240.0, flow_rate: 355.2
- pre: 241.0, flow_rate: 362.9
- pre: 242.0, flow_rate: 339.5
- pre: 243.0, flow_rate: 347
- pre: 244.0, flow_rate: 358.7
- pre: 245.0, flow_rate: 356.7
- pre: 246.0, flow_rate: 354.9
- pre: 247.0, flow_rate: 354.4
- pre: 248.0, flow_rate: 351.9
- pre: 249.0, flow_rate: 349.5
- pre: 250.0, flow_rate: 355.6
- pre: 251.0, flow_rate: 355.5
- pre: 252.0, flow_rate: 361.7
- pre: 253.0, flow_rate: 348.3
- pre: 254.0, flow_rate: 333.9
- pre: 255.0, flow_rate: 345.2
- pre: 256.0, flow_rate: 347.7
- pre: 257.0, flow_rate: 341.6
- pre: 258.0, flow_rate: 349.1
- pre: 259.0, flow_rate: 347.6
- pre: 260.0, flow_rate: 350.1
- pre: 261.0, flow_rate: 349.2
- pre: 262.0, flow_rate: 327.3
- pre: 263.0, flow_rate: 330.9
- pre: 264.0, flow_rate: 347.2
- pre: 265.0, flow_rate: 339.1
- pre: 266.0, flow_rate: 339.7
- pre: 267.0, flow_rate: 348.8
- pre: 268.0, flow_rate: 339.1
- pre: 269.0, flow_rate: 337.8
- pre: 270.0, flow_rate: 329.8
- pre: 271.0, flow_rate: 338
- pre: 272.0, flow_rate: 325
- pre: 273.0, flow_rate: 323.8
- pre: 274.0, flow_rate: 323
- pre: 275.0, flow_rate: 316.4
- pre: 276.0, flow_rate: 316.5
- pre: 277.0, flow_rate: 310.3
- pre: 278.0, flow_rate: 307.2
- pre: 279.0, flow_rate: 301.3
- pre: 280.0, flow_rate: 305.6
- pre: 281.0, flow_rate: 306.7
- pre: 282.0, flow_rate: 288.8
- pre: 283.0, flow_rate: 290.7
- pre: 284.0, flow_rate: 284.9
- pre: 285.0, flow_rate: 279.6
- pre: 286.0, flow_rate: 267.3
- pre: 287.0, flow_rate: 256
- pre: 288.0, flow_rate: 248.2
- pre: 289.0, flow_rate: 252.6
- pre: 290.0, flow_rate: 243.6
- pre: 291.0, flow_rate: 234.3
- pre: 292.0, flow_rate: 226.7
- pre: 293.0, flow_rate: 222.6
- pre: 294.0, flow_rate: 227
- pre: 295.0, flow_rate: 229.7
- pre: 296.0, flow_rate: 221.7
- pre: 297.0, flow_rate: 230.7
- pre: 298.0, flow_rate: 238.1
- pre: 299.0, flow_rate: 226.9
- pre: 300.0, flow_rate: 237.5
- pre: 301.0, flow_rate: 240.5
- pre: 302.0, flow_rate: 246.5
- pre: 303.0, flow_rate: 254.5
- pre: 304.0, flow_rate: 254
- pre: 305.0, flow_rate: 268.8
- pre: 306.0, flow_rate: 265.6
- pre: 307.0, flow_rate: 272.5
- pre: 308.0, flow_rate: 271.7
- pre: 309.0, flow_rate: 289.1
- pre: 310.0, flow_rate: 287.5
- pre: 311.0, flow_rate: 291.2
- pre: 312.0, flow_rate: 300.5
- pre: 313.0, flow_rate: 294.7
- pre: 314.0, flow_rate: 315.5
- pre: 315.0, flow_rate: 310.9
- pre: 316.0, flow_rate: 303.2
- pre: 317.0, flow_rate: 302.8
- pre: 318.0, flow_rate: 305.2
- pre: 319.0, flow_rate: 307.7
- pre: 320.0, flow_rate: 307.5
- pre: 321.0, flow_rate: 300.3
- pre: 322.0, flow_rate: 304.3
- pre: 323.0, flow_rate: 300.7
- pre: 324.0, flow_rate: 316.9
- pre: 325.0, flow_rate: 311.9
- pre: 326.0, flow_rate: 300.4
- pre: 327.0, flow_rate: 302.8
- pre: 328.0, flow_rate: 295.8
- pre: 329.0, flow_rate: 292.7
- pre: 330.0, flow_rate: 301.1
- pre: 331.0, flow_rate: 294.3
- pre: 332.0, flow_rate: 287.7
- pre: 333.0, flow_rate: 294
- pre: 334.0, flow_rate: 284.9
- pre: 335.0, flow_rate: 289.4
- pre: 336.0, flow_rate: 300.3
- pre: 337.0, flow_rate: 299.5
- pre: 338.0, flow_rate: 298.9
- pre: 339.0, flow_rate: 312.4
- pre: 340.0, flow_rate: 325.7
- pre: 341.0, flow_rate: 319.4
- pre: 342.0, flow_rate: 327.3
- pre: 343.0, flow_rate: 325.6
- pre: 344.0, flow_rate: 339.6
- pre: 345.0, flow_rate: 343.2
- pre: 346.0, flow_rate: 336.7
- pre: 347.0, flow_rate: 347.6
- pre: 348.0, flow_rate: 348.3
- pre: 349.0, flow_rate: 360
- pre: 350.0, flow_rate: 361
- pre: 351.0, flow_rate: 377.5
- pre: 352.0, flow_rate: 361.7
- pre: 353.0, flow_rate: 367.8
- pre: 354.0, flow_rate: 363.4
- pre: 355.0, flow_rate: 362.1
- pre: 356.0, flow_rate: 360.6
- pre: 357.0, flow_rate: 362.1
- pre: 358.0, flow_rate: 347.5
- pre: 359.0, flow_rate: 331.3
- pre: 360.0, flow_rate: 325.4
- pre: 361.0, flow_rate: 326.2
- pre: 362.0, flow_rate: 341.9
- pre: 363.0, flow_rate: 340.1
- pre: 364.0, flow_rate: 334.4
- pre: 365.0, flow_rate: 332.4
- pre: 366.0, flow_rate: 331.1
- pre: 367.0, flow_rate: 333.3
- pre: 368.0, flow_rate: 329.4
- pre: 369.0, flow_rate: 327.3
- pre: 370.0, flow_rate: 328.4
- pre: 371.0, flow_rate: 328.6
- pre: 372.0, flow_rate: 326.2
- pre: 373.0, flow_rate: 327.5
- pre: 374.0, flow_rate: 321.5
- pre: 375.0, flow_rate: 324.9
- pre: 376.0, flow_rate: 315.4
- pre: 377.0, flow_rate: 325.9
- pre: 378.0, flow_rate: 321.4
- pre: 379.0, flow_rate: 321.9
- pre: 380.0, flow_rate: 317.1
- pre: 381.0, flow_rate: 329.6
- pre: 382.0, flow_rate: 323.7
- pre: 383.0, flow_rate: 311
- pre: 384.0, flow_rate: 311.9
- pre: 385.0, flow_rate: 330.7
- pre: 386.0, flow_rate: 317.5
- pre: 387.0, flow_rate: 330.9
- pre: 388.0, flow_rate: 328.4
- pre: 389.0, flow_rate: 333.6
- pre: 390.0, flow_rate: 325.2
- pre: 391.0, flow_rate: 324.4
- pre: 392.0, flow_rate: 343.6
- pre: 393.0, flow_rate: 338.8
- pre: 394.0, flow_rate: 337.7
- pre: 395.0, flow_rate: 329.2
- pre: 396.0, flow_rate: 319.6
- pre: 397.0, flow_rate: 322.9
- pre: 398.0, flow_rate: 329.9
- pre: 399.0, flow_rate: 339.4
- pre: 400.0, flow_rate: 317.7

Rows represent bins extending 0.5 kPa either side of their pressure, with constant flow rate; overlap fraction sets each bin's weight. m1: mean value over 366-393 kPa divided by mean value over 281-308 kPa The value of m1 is 1.3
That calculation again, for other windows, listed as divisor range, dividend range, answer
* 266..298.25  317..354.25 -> 1.12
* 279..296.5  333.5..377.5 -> 1.29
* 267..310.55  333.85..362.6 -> 1.22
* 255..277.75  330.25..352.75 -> 0.97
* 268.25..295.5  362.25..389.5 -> 1.14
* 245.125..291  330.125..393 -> 1.02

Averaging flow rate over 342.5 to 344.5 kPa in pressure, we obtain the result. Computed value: 333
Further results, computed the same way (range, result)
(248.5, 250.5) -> 353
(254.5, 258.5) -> 346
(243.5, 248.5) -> 355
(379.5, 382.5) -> 323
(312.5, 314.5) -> 305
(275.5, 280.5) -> 308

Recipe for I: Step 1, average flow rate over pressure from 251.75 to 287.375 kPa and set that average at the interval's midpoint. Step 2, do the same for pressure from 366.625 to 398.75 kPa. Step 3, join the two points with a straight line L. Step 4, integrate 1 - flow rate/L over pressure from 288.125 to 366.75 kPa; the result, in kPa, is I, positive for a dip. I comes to 5.9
